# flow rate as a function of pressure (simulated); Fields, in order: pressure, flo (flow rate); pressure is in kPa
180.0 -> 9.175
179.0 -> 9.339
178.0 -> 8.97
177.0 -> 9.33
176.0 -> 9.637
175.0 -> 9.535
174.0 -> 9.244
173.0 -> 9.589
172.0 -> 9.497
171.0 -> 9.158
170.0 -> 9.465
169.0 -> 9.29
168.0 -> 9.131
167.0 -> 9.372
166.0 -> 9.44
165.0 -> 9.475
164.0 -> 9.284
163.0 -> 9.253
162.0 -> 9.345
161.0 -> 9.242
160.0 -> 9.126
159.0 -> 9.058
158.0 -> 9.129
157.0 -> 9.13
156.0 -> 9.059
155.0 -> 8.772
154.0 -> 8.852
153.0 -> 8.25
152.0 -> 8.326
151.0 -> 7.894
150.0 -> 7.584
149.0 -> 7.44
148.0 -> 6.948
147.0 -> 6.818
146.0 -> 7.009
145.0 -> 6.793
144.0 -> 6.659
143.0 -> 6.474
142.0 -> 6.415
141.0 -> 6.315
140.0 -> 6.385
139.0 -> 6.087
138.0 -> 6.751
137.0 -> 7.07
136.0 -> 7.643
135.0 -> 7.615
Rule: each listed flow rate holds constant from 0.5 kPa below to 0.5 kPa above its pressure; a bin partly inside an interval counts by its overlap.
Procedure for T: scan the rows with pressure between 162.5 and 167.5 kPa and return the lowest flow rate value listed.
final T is 9.253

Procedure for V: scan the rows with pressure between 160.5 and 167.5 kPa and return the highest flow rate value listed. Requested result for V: 9.475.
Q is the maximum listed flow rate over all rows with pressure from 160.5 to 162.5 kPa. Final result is 9.345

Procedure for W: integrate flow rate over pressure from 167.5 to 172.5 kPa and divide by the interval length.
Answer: 9.31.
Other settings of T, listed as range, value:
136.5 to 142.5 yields 6.087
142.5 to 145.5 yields 6.474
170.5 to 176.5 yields 9.158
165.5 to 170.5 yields 9.131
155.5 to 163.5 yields 9.058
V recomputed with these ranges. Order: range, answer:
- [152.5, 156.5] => 9.059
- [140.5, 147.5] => 7.009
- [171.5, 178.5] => 9.637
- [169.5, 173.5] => 9.589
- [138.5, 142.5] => 6.415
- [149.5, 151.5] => 7.894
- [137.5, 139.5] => 6.751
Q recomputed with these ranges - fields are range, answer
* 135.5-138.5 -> 7.643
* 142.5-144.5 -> 6.659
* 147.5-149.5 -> 7.44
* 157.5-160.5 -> 9.129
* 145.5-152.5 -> 8.326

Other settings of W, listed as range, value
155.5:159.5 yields 9.09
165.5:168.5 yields 9.31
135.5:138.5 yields 7.15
